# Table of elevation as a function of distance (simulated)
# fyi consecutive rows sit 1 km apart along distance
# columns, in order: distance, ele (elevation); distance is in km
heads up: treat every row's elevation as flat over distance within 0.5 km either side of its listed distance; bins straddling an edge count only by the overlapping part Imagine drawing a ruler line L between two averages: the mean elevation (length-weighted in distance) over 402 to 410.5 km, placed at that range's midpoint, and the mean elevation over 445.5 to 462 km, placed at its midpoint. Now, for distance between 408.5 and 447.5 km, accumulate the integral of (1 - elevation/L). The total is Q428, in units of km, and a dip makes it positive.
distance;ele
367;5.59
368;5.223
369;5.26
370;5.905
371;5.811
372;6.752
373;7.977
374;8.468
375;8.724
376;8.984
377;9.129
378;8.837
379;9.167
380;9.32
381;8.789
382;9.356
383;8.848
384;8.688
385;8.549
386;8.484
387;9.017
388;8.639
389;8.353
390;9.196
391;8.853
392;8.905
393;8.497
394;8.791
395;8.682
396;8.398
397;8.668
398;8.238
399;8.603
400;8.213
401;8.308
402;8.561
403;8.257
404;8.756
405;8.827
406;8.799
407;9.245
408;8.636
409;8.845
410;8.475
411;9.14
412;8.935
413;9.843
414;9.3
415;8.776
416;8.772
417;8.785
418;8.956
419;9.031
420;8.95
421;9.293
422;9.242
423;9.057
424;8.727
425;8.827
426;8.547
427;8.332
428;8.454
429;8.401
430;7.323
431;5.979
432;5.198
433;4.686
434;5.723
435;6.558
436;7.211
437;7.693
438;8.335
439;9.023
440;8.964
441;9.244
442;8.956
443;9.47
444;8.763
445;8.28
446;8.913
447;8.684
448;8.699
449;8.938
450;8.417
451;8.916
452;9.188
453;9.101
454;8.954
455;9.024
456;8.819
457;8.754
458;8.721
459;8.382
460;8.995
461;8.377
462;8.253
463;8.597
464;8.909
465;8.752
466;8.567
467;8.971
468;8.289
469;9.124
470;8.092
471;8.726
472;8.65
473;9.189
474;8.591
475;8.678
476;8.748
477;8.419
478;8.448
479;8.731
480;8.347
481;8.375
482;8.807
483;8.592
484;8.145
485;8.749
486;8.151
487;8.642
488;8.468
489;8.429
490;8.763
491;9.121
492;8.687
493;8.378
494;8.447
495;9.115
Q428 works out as 1.8 km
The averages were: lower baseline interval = 8.72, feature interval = 8.35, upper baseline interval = 8.79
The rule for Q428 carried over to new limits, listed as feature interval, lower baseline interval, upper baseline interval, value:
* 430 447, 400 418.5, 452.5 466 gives 2.1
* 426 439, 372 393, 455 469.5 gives 2.4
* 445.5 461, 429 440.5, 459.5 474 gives -1.6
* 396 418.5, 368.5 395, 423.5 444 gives -1.9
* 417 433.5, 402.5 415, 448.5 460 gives 1.5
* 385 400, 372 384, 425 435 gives -0.6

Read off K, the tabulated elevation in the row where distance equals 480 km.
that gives 8.347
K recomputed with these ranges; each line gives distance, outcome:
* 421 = 9.293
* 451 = 8.916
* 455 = 9.024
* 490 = 8.763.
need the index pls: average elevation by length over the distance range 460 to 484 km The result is 8.62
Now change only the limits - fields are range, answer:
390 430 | 8.75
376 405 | 8.72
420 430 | 8.7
